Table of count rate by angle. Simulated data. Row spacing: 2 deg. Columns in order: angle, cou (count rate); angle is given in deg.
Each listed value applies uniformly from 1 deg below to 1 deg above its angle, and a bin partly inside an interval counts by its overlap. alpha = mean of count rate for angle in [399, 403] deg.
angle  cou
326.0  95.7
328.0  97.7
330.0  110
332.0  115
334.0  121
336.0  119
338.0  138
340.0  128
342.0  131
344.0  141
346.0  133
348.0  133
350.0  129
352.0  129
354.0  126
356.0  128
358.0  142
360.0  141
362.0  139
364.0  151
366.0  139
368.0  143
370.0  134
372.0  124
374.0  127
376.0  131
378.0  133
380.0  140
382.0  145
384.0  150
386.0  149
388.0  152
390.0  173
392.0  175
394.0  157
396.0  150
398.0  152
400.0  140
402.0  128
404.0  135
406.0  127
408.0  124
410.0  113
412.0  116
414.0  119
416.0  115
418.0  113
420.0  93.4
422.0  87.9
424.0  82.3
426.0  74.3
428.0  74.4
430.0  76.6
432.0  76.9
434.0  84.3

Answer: 134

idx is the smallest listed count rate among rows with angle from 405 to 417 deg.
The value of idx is 113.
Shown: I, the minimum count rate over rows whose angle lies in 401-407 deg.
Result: 127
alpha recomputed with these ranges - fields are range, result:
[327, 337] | 113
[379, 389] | 147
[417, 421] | 103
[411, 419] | 116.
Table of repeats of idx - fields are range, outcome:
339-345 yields 128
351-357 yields 126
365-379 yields 124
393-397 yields 150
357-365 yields 139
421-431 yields 74.3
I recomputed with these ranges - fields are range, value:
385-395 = 149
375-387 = 131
